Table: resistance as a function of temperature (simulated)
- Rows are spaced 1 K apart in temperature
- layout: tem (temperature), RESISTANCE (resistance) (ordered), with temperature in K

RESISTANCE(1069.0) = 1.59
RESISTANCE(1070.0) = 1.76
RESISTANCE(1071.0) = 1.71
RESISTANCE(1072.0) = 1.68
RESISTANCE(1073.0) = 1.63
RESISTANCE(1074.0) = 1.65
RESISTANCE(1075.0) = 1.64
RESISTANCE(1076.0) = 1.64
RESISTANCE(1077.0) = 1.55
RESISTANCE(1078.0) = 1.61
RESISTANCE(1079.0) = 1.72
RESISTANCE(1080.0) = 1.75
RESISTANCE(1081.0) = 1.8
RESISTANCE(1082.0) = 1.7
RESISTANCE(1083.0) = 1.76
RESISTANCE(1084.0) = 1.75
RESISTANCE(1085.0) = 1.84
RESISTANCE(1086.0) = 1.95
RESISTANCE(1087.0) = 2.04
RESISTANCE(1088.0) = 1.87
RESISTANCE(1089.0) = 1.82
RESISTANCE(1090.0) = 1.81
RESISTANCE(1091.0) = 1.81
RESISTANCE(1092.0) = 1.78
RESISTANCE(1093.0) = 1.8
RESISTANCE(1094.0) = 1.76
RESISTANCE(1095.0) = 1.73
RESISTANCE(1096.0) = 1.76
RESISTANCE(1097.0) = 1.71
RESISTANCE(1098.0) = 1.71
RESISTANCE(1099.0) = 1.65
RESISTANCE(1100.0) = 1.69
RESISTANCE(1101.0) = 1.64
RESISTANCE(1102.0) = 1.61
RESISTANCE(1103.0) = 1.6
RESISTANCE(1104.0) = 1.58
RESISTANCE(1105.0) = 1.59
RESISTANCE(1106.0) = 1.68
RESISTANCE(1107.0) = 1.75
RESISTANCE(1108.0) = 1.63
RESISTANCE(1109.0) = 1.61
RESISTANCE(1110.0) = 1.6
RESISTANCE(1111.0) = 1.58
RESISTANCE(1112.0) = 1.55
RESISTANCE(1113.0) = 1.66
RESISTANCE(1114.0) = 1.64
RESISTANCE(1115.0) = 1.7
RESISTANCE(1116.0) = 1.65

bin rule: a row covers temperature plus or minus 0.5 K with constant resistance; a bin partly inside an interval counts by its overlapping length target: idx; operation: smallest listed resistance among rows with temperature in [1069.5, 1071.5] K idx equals 1.71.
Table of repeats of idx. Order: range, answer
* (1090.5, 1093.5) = 1.78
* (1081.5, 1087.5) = 1.7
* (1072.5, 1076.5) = 1.63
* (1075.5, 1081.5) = 1.55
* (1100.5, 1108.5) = 1.58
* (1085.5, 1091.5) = 1.81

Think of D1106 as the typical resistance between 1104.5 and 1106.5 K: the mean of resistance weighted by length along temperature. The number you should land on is 1.64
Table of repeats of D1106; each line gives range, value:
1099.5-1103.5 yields 1.63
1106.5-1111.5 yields 1.63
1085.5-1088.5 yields 1.95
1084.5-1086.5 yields 1.9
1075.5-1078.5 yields 1.6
